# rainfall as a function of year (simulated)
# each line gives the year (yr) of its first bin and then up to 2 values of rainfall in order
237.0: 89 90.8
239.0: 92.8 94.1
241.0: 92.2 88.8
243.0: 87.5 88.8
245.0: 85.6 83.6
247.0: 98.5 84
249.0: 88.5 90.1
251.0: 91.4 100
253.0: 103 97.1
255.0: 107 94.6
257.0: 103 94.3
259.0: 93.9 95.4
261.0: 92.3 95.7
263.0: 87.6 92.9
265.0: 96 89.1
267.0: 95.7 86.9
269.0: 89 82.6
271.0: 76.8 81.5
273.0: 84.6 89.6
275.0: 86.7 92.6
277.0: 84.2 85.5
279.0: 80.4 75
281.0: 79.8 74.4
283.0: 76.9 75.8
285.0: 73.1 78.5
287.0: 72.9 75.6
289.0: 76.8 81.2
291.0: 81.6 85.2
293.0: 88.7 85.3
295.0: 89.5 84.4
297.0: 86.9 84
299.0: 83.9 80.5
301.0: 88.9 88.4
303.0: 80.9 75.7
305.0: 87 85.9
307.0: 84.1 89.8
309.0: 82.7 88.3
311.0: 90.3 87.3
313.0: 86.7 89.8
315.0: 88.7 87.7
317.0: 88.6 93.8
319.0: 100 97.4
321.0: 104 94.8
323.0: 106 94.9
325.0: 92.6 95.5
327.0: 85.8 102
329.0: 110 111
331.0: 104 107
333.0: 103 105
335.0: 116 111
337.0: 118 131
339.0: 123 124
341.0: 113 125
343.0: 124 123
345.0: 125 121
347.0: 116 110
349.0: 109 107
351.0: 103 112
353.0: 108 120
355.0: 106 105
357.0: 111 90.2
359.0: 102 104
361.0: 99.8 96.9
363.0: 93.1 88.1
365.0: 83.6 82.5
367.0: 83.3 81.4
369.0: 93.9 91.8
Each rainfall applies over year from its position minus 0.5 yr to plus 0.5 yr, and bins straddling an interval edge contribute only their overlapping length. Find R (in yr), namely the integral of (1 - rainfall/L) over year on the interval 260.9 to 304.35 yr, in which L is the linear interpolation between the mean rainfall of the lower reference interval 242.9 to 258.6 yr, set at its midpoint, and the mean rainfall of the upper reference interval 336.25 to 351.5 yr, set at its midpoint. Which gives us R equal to 7.7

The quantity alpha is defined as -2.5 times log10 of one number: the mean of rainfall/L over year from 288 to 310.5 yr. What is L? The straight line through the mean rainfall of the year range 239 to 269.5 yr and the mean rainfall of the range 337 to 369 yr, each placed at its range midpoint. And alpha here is 0.18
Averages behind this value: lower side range 92.9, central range 84.3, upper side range 107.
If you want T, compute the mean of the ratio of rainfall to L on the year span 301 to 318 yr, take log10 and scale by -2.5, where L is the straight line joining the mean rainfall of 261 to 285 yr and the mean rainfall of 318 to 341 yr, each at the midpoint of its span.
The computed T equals 0.14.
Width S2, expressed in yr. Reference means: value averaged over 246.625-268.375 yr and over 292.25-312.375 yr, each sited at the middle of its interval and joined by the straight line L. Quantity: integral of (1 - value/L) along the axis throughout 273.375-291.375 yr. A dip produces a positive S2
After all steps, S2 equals 1.9 yr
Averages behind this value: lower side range 94.4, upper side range 85.6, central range 80.1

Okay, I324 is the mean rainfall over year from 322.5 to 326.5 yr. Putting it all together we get 97.2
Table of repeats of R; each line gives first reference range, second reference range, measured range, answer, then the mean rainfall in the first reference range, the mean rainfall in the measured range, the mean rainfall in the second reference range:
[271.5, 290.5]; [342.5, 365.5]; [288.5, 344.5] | -1.6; 80.3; 96.3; 107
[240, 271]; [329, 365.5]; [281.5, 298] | 3.1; 92.3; 80.5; 110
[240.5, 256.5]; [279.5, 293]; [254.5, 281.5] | -1.4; 92.5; 89.4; 77.9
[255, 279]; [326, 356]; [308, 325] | 2.0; 90.2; 92.5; 112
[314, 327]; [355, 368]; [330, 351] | -4.5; 94.8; 115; 94.9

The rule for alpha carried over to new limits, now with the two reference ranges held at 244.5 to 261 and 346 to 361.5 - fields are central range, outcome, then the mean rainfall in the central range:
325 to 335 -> 0.02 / 103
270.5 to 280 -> 0.16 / 84.1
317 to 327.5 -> 0.08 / 96.1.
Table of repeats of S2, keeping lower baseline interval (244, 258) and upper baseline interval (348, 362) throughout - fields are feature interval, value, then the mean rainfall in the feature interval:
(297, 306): 1.4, 84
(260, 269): 0.3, 92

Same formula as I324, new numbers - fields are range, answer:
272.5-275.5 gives 87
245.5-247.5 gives 91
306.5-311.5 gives 87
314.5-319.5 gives 91.8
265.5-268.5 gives 90.6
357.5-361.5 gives 99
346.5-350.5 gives 110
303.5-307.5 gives 83.2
